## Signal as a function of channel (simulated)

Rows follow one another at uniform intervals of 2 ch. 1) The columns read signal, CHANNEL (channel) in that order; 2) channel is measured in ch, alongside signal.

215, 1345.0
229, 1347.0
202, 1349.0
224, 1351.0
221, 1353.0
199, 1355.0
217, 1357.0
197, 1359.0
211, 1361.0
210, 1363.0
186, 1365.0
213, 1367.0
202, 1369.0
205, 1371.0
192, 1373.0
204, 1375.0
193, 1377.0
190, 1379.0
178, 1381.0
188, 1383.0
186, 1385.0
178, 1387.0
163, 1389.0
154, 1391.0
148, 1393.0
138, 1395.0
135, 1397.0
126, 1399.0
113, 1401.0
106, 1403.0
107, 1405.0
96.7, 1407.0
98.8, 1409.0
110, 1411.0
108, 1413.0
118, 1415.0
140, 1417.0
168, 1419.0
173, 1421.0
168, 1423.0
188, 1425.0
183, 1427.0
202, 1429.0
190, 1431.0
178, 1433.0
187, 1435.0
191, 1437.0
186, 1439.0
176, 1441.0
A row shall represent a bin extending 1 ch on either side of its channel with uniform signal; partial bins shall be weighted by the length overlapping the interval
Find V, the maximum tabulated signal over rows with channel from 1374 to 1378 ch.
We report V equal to 204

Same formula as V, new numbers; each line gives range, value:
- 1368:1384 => 205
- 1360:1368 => 213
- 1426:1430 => 202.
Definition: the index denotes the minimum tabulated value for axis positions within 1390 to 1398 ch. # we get 135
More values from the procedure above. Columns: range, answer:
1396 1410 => 96.7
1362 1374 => 186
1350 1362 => 197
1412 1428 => 108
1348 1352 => 202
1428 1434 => 178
